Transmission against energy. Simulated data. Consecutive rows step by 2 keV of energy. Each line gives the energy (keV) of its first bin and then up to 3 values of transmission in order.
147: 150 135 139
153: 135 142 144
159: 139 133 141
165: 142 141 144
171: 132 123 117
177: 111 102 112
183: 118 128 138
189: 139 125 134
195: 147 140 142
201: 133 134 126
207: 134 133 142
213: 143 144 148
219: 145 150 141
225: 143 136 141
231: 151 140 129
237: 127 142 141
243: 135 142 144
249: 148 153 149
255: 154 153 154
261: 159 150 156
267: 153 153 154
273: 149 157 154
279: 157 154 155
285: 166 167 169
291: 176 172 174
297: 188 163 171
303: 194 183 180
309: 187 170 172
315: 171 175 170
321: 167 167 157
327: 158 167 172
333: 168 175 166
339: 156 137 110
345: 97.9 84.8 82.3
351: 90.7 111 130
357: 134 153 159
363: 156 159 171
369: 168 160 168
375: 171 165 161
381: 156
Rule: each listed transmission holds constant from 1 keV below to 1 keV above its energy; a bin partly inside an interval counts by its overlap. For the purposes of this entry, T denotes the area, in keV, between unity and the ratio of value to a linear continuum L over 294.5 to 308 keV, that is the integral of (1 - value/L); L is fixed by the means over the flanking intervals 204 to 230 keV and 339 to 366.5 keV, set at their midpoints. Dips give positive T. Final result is -4.9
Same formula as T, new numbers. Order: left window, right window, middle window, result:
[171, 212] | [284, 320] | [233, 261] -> 1.4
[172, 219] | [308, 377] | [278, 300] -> -3.5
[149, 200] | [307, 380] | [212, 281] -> -3.0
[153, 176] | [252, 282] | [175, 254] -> 4.6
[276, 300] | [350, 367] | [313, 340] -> -2.8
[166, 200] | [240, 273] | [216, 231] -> -0.4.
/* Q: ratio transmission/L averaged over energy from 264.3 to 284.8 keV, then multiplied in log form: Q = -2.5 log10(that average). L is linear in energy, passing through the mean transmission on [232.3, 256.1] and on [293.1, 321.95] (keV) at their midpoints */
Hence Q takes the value 0.025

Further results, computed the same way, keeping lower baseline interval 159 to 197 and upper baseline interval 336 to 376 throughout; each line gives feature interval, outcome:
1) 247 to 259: -0.13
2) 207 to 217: -0.07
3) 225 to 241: -0.05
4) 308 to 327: -0.24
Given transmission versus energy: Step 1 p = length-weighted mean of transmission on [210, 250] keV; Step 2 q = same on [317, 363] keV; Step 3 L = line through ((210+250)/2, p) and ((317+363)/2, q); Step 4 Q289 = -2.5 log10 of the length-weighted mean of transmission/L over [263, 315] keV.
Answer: -0.17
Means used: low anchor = 142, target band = 167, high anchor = 143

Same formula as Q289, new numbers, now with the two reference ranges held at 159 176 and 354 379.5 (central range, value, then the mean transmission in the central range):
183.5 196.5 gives 0.02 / 135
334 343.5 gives 0.03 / 151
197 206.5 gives 0.03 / 134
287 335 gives -0.14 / 173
